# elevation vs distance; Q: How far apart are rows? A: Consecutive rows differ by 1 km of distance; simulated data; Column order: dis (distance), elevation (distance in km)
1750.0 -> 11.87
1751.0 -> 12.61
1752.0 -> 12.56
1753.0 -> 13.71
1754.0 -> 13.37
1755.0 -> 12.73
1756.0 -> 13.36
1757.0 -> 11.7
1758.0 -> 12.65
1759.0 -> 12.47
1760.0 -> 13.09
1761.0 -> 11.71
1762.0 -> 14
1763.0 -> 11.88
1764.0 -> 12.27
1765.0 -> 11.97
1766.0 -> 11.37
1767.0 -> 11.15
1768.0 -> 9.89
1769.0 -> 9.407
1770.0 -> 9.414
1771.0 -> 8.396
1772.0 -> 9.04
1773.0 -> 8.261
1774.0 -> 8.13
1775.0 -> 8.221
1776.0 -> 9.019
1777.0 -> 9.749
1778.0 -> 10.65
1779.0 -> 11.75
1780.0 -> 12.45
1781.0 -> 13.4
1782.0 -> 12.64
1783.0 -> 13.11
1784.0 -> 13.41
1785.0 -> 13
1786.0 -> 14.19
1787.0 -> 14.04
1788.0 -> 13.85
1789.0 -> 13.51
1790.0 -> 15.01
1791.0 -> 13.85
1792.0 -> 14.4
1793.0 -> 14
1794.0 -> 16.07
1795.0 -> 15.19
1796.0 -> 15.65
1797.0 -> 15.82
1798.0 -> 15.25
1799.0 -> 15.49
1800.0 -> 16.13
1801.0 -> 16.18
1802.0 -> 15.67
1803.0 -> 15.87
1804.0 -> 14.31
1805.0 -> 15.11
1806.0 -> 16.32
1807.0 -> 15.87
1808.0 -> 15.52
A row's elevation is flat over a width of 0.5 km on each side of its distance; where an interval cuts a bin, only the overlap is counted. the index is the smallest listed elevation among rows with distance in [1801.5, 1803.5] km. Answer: 15.67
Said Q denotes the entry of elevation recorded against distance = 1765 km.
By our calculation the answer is 11.97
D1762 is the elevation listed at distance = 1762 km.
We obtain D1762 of 14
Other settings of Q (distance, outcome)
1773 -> 8.261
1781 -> 13.4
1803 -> 15.87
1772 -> 9.04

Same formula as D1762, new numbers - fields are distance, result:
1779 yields 11.75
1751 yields 12.61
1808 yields 15.52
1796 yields 15.65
